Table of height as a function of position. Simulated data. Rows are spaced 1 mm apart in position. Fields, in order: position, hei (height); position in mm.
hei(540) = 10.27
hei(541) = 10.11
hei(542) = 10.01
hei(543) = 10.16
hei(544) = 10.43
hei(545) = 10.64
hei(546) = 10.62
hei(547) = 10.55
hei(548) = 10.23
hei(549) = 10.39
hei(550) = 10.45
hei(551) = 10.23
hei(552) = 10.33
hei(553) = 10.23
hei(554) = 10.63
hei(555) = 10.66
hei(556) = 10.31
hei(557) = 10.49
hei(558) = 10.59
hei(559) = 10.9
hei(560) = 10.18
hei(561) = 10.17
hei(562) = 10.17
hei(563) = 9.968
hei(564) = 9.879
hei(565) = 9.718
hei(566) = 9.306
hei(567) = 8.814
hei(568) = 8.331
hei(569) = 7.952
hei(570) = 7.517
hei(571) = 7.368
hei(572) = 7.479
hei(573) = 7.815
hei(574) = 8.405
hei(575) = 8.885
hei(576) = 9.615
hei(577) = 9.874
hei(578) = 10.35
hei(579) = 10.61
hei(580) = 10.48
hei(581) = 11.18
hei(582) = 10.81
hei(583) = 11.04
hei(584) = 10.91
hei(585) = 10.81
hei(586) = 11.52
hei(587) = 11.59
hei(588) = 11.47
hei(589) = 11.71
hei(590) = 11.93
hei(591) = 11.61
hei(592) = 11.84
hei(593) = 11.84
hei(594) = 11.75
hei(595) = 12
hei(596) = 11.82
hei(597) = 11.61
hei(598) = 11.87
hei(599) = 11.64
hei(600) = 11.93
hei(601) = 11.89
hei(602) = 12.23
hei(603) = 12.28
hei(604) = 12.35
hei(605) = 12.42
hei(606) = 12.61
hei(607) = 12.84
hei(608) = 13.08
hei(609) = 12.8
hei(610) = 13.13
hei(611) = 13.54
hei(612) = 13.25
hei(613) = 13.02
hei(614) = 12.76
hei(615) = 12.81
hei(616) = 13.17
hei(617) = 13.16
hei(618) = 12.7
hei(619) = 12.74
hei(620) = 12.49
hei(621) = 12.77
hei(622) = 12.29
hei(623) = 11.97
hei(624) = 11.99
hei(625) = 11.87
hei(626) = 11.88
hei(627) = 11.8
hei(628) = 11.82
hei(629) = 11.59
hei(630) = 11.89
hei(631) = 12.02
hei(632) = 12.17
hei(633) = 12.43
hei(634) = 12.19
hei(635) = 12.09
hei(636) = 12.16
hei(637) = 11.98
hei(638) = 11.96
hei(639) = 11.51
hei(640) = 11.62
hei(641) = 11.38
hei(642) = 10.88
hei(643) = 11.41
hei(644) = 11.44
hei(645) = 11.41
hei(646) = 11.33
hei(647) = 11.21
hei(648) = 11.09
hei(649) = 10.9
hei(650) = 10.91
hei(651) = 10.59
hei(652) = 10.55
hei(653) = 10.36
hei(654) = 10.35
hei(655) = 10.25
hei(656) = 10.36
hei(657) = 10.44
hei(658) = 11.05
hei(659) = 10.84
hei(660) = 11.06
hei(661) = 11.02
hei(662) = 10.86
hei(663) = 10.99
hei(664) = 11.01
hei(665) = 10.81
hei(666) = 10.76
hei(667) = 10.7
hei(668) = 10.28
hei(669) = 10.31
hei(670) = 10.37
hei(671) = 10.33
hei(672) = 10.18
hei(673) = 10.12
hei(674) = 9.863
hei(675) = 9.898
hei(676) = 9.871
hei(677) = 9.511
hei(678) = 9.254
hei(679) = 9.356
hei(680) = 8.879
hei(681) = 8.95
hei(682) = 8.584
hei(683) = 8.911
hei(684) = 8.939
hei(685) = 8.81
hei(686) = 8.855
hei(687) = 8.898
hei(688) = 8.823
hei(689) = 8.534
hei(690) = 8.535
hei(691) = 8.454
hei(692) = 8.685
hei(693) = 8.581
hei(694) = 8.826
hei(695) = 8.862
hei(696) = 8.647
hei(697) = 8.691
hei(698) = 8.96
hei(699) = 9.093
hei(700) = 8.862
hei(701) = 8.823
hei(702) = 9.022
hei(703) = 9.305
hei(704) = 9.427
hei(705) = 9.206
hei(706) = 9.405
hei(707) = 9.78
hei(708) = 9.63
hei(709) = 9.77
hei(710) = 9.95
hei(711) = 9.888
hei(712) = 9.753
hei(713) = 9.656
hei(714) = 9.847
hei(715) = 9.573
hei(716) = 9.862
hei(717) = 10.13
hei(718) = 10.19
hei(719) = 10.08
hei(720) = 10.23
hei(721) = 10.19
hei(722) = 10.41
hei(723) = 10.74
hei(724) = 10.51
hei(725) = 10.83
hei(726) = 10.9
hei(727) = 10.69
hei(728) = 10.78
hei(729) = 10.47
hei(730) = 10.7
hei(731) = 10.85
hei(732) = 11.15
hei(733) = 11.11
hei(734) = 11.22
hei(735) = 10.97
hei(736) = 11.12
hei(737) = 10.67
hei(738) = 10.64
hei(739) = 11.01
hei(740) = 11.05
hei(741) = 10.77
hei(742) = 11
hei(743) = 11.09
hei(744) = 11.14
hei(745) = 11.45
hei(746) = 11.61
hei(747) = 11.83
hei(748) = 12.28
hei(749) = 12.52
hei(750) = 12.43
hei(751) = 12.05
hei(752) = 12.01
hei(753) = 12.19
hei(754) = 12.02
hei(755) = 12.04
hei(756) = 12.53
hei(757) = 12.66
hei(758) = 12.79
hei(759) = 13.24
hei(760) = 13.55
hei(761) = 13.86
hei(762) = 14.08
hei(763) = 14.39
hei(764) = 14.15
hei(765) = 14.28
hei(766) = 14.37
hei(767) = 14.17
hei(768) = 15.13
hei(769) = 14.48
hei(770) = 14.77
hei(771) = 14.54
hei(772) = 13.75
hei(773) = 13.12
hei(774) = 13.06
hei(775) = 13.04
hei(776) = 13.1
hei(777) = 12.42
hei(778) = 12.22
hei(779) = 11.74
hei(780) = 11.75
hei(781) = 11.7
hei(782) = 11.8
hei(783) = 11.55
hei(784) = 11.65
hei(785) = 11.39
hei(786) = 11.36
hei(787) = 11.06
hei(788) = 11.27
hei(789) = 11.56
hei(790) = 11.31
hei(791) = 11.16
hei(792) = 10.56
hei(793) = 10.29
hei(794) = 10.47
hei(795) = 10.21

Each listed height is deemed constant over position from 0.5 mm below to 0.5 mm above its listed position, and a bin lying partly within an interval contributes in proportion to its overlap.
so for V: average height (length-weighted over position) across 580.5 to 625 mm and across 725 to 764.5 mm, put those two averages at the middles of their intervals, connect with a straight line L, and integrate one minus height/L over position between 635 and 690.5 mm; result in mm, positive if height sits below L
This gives 7.62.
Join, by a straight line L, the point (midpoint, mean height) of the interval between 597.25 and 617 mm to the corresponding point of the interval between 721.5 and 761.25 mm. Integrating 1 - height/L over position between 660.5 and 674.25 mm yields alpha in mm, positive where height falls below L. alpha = 1.77 mm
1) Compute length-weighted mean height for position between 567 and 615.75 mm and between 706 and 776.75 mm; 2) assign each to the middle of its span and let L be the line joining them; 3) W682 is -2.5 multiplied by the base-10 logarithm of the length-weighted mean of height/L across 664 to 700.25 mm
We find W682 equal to 0.22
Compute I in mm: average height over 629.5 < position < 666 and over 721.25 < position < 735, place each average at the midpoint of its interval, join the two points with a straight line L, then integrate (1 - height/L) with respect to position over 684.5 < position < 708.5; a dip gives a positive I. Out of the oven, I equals 4.42 mm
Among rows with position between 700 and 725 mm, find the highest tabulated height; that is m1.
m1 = 10.83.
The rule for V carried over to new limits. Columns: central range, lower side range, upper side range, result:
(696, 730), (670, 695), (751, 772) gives 3.22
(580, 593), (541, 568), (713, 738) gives -1.39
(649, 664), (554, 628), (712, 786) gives 1.00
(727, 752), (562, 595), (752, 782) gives 3.00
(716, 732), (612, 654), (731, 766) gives 2.04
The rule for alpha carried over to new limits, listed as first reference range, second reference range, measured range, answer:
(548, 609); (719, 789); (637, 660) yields 0.4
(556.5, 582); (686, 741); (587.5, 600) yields -2.9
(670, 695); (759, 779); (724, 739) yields 1.2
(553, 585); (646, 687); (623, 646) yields -4.0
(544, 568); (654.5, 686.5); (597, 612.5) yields -3.6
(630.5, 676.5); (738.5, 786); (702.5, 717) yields 2.7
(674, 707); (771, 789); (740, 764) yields -2.5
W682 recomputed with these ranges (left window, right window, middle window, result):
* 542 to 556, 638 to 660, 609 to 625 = -0.18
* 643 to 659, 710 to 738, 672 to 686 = 0.15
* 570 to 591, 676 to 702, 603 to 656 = -0.24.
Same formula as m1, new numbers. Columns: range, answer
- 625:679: 12.43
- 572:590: 11.93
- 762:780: 15.13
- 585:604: 12.35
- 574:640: 13.54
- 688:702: 9.093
